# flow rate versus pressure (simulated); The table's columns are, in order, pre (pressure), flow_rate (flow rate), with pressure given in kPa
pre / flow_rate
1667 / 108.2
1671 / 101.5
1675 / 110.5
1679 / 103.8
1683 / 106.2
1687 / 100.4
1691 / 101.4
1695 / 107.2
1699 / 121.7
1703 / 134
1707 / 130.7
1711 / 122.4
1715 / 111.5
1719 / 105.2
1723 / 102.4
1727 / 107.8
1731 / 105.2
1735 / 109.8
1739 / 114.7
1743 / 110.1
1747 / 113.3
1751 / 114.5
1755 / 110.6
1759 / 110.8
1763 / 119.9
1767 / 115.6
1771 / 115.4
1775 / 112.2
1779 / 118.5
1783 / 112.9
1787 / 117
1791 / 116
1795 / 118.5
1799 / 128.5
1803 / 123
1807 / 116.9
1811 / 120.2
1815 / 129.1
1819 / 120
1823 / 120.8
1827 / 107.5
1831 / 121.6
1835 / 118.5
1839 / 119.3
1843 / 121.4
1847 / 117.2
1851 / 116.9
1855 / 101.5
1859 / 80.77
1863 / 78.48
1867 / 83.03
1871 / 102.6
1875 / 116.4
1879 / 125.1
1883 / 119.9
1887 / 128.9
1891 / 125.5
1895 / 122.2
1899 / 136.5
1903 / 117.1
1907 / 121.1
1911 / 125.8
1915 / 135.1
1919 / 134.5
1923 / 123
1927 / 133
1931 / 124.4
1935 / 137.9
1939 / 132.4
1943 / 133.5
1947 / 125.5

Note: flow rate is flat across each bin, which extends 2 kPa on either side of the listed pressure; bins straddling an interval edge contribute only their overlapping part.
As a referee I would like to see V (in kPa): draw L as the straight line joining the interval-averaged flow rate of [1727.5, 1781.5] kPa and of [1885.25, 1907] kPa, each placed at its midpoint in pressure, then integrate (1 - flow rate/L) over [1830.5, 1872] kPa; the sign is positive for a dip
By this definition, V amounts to 5.6 kPa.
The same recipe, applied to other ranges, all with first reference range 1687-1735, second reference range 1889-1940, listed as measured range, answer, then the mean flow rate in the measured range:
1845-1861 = 2.5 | 104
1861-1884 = 4.0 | 104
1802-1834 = 0.3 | 120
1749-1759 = 0.3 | 112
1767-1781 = 0.3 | 115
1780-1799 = 0.2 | 118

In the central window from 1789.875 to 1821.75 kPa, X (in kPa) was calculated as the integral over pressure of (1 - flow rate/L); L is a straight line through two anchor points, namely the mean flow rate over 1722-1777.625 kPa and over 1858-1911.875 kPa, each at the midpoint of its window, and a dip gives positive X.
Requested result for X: -2.60 kPa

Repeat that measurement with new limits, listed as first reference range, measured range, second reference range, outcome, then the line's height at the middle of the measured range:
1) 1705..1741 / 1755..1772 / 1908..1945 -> 0.15 kPa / 116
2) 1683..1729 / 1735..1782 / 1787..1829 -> 1.03 kPa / 116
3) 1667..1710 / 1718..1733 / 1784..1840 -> 1.19 kPa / 114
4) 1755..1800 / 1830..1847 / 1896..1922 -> 0.27 kPa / 122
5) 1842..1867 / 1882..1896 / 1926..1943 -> -1.29 kPa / 114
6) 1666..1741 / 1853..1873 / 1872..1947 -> 5.52 kPa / 123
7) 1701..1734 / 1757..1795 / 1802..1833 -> 0.70 kPa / 118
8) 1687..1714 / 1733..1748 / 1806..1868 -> 0.52 kPa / 116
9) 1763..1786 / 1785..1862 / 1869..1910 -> 1.27 kPa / 118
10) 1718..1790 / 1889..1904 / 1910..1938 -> 0.22 kPa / 128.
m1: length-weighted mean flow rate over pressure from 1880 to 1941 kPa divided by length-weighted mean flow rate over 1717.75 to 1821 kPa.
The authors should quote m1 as 1.11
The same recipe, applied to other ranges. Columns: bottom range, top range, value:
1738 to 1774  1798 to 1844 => 1.06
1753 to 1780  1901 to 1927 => 1.11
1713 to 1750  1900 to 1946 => 1.18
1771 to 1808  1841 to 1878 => 0.87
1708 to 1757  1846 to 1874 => 0.88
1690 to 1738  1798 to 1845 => 1.06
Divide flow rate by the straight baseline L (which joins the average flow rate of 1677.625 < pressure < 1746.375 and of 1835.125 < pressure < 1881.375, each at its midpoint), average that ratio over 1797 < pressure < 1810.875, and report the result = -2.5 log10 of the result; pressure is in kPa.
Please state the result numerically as -0.13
